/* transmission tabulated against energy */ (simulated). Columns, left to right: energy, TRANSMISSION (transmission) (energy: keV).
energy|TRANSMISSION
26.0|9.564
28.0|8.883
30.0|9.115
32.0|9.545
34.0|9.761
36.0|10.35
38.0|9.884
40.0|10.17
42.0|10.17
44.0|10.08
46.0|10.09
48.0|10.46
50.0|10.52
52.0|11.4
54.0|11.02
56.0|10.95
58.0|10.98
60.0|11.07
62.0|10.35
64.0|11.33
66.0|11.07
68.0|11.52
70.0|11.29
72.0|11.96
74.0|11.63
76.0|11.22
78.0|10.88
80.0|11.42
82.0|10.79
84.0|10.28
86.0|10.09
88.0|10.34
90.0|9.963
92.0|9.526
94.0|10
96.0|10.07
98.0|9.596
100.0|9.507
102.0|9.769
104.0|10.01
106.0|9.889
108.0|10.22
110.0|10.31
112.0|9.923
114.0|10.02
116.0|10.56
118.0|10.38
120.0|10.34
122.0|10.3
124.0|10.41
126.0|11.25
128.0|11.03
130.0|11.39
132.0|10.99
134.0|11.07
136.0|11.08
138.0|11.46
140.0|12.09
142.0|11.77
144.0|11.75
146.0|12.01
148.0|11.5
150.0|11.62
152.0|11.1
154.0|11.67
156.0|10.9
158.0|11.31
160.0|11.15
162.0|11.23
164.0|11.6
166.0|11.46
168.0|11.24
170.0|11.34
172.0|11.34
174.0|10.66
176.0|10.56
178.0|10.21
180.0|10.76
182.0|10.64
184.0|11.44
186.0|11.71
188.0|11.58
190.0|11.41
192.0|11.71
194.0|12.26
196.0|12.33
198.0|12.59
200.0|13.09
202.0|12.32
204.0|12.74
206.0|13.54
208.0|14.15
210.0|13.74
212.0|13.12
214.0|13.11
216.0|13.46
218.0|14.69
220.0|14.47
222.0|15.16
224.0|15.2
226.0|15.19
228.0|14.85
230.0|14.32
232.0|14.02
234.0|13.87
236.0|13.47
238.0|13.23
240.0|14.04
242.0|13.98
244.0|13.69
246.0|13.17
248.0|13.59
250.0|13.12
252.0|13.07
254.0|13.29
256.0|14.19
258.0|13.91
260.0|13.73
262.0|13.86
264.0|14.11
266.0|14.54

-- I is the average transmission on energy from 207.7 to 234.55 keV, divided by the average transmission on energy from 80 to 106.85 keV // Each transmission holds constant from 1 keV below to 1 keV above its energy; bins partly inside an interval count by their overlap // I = 1.4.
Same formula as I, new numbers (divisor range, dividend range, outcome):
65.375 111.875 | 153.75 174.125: 1.08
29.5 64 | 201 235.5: 1.35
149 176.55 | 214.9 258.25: 1.25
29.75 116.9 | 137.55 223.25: 1.15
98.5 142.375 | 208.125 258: 1.31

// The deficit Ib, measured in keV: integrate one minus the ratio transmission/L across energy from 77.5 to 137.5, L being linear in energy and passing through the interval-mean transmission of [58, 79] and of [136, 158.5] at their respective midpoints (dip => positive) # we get 5.3 keV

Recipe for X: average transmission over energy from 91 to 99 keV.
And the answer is 9.8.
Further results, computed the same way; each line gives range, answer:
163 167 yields 11.5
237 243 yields 13.8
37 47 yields 10.1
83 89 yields 10.2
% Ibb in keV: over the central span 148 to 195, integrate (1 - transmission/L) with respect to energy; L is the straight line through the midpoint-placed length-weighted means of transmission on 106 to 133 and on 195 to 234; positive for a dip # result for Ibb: 3.96 keV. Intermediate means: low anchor 10.5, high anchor 13.8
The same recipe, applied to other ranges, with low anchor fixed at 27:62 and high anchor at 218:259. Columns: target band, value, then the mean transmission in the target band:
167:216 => 4.1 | 12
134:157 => 1.3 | 11.5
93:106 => 1.7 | 9.83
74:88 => 0.2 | 10.8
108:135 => 2.7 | 10.6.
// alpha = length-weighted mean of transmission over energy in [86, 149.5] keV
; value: 10.6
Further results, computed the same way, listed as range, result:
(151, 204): 11.5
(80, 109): 10.1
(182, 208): 12.2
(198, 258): 13.8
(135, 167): 11.5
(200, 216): 13.2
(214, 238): 14.3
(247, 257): 13.5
